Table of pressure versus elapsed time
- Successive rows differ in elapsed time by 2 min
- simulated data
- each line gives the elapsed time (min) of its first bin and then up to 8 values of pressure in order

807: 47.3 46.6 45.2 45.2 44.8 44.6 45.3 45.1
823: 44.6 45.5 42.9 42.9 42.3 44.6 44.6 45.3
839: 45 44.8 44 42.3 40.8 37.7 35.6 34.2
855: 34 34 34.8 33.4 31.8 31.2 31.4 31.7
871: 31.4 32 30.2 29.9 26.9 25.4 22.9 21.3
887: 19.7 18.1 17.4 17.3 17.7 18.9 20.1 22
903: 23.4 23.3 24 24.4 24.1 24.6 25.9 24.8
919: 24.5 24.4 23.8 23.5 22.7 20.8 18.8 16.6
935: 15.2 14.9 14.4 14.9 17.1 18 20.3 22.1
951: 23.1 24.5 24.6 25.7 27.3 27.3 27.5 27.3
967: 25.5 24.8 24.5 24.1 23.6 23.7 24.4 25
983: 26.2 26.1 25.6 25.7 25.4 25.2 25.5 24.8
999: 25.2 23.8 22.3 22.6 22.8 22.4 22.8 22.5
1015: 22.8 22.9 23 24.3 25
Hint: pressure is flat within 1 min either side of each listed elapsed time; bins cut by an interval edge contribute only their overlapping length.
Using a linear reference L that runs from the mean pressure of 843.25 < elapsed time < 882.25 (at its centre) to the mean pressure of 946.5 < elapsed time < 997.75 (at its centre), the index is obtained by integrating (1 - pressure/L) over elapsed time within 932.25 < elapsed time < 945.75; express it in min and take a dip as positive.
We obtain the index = 5.74 min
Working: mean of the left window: 33.2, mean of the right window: 25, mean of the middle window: 15.8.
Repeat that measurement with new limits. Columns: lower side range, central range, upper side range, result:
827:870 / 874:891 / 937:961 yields 4.6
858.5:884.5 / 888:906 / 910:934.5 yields 4.4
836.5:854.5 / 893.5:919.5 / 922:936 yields 2.7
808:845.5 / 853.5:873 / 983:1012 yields 3.7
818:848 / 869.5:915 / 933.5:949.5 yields 8.6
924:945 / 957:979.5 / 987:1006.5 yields -4.3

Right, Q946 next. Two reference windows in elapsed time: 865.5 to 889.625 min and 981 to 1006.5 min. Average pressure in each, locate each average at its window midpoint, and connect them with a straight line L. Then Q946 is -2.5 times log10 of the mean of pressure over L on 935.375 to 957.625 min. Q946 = 0.29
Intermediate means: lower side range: 27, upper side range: 24.8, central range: 19.7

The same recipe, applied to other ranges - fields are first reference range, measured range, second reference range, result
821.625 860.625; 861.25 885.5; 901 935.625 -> 0.15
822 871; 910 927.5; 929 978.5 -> 0.13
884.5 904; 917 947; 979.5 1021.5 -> 0.09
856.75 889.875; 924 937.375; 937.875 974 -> 0.28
